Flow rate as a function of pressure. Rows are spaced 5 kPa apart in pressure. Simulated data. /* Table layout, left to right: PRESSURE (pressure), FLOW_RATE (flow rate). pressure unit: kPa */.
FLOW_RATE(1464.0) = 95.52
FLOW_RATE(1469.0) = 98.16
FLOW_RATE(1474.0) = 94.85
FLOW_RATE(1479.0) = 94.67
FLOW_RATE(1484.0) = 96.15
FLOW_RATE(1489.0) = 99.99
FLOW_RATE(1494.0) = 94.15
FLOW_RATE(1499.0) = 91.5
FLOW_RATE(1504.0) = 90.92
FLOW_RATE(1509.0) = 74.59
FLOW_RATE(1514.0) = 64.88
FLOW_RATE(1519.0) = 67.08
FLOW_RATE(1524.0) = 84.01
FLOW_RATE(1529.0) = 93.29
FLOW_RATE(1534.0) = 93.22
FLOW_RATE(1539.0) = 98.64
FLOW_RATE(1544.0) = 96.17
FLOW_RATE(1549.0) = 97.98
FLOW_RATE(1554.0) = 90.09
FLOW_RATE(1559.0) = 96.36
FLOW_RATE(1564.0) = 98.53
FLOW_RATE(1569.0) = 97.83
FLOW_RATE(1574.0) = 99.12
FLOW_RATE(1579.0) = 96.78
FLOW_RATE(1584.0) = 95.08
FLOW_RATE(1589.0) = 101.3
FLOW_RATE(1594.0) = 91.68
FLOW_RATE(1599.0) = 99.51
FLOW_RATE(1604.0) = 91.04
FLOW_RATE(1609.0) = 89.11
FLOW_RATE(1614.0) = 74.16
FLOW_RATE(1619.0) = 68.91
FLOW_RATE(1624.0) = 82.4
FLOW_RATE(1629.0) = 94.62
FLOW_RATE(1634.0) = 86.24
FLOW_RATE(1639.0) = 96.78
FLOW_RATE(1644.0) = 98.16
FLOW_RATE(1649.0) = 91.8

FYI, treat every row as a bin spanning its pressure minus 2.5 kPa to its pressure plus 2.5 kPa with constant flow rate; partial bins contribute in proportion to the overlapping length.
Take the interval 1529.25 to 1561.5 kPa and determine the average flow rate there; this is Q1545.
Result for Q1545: 95.3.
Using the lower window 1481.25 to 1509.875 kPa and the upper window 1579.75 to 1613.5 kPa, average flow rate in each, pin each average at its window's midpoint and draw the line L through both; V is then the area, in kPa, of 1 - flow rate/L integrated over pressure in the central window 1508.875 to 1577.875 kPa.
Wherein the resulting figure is 2.1 kPa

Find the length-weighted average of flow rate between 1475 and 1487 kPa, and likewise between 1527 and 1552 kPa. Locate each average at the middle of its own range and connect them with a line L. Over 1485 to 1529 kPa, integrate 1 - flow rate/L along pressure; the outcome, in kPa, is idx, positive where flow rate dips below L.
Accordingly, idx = 5.2 kPa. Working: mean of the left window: 95.5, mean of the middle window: 84.4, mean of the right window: 95.8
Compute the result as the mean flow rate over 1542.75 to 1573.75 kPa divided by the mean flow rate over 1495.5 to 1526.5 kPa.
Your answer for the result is 1.2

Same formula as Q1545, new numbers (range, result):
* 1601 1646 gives 86.8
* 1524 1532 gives 90.4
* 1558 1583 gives 97.6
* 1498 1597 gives 91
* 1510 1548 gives 85.4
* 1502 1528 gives 77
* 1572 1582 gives 97.7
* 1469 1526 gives 87.1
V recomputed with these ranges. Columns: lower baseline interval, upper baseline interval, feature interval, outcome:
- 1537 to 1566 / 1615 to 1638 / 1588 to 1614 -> -1.3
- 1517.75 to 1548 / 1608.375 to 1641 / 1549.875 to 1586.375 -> -3.5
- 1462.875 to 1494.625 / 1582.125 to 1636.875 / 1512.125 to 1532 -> 3.3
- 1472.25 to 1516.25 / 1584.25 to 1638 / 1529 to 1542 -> -1.0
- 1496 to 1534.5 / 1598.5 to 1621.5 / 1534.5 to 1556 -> -3.4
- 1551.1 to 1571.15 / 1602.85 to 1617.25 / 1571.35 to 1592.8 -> -1.7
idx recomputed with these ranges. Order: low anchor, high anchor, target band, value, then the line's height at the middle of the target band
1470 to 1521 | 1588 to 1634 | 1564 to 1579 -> -1.8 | 87.5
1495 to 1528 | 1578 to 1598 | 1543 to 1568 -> -1.8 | 89.5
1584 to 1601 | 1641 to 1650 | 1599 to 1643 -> 4.4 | 96.3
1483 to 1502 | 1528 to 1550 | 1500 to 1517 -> 3.1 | 95.5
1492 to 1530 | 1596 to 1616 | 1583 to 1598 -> -1.5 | 87.8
